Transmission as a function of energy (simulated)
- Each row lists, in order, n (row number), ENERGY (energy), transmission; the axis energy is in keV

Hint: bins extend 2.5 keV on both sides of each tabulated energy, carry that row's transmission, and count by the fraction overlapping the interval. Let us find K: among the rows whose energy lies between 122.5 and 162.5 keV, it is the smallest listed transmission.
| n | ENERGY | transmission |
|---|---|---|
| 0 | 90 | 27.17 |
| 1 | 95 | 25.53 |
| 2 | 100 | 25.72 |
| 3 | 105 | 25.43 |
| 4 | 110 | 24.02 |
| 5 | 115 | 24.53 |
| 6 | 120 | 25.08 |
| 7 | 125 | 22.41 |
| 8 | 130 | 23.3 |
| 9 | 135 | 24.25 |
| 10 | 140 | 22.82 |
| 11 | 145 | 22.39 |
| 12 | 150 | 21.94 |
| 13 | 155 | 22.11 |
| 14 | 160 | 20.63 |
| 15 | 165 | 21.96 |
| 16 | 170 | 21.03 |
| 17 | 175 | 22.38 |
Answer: 20.63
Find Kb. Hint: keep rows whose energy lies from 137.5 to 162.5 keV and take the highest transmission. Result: 22.82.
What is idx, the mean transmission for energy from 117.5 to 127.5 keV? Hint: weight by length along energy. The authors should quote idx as 23.7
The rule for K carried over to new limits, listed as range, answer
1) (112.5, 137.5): 22.41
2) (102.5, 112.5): 24.02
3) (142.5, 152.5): 21.94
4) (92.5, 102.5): 25.53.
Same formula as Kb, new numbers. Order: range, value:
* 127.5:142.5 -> 24.25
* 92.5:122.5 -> 25.72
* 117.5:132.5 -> 25.08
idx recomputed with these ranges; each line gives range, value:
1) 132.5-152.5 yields 22.9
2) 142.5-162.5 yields 21.8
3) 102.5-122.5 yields 24.8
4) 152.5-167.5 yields 21.6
